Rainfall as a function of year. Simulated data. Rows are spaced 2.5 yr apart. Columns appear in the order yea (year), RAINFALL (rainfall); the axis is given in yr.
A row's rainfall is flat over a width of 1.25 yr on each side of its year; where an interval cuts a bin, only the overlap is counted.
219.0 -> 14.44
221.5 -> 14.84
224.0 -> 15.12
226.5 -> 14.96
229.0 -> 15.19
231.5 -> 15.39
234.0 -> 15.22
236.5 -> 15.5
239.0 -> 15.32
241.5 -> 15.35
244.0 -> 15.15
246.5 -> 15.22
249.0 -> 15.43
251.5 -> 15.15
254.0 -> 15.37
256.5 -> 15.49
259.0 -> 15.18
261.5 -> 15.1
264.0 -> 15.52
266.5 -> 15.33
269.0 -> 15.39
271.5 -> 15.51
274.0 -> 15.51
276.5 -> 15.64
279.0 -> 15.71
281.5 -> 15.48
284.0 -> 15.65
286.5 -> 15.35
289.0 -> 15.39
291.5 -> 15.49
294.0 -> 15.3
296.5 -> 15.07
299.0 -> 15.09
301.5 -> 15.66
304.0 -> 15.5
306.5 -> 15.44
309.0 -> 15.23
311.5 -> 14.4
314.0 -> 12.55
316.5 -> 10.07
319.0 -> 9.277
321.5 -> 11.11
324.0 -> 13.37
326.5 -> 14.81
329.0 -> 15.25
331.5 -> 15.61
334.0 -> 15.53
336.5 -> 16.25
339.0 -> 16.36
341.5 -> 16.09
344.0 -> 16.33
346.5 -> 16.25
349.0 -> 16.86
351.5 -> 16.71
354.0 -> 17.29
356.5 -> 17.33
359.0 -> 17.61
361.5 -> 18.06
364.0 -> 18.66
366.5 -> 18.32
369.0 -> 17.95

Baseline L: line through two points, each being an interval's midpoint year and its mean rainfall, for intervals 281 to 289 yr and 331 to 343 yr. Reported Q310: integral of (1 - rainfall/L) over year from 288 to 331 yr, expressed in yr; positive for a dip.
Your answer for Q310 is 4.5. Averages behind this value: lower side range 15.5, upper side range 16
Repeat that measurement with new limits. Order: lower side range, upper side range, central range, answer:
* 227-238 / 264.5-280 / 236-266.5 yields 0.18 yr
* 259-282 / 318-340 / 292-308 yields -0.57 yr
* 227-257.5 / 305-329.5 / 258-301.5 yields -3.69 yr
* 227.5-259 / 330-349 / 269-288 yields 0.07 yr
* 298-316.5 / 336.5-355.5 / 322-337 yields 0.78 yr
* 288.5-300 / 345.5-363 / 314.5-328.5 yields 3.64 yr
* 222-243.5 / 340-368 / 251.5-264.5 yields 0.29 yr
